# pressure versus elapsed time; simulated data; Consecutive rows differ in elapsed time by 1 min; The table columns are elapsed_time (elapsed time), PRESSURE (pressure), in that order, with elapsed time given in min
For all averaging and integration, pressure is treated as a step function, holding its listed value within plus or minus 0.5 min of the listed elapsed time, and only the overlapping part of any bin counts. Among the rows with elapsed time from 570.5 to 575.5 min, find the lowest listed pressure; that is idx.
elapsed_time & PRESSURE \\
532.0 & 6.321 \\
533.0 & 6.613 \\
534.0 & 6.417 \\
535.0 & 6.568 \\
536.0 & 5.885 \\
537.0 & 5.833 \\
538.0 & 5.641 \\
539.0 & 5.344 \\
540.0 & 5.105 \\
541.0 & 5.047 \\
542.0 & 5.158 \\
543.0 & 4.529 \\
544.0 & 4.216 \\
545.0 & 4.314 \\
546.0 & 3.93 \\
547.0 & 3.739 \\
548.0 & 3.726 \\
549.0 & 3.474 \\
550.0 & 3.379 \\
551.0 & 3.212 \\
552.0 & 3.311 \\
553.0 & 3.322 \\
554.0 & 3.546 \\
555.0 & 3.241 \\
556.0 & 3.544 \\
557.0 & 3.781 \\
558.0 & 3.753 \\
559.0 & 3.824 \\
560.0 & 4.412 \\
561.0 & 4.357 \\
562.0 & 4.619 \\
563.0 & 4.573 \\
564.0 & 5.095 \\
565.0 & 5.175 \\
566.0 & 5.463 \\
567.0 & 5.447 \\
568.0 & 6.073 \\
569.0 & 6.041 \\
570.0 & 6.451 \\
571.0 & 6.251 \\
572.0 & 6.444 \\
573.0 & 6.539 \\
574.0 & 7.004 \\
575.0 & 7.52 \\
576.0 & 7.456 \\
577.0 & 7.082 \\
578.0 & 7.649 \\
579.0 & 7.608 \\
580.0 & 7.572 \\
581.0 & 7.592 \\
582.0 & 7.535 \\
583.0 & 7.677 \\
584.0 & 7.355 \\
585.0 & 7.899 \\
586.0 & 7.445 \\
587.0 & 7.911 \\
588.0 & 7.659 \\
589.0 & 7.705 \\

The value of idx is 6.251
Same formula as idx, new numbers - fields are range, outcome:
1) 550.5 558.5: 3.212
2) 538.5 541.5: 5.047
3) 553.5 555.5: 3.241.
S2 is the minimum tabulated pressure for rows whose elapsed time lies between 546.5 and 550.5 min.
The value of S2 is 3.379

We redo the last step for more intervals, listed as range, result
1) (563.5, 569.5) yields 5.095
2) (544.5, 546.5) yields 3.93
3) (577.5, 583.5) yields 7.535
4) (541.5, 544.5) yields 4.216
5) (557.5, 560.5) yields 3.753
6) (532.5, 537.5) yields 5.833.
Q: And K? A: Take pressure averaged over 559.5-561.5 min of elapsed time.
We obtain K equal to 4.38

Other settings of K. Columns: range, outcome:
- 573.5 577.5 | 7.27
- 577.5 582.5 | 7.59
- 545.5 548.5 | 3.8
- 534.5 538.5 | 5.98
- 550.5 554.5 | 3.35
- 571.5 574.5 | 6.66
